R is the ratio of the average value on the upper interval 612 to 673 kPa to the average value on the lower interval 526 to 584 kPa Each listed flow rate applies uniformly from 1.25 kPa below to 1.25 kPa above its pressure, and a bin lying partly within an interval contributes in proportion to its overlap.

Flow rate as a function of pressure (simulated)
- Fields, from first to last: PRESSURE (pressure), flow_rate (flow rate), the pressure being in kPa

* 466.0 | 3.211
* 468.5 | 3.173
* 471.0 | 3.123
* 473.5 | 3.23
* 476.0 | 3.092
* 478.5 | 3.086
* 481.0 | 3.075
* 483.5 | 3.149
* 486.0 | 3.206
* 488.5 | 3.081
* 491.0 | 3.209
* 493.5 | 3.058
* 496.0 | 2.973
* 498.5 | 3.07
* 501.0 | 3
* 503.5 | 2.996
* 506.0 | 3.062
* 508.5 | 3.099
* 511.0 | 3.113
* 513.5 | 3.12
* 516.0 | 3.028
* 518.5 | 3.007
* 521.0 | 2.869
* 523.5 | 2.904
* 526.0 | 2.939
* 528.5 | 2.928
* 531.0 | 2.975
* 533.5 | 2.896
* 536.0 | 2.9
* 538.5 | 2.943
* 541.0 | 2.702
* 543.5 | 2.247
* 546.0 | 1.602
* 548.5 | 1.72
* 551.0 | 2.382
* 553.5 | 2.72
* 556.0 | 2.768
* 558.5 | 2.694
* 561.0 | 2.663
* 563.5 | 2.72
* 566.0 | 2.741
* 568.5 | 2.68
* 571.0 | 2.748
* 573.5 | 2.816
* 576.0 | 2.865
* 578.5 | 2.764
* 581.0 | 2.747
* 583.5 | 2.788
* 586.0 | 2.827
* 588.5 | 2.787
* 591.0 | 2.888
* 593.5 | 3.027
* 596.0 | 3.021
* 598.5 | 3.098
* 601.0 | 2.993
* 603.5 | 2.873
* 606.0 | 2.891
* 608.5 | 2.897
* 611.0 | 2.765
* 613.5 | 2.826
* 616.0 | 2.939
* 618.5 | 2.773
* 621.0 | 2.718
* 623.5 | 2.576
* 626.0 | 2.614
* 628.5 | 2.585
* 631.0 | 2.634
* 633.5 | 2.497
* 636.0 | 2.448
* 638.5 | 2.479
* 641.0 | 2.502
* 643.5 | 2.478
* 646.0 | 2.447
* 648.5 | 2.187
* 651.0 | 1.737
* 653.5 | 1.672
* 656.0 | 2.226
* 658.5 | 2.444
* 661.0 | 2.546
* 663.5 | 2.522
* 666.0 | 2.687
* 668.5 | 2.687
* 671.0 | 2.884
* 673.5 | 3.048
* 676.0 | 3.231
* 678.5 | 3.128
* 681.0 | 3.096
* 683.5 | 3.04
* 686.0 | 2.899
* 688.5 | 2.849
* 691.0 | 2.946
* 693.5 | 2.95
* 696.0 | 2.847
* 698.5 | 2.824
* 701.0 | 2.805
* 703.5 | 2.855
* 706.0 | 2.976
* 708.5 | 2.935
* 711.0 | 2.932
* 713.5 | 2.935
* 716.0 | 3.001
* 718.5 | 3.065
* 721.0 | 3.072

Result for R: 0.95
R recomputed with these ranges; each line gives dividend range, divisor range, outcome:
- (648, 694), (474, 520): 0.87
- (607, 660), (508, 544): 0.86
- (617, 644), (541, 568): 1.05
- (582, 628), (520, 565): 1.08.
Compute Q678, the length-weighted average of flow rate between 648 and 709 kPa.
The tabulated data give 2.72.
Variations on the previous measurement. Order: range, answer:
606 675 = 2.56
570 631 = 2.82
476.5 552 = 2.88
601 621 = 2.85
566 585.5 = 2.77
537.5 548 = 2.31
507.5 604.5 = 2.78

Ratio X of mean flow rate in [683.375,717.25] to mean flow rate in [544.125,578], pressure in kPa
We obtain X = 1.14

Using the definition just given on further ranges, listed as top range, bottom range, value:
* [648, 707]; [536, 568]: 1.08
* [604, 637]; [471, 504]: 0.88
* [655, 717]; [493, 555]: 1.02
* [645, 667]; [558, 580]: 0.83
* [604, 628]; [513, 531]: 0.94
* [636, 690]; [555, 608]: 0.92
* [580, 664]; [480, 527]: 0.86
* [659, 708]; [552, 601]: 1.02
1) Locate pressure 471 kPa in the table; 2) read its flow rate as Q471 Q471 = 3.123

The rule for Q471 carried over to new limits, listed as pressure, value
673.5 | 3.048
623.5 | 2.576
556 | 2.768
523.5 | 2.904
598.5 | 3.098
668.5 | 2.687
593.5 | 3.027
